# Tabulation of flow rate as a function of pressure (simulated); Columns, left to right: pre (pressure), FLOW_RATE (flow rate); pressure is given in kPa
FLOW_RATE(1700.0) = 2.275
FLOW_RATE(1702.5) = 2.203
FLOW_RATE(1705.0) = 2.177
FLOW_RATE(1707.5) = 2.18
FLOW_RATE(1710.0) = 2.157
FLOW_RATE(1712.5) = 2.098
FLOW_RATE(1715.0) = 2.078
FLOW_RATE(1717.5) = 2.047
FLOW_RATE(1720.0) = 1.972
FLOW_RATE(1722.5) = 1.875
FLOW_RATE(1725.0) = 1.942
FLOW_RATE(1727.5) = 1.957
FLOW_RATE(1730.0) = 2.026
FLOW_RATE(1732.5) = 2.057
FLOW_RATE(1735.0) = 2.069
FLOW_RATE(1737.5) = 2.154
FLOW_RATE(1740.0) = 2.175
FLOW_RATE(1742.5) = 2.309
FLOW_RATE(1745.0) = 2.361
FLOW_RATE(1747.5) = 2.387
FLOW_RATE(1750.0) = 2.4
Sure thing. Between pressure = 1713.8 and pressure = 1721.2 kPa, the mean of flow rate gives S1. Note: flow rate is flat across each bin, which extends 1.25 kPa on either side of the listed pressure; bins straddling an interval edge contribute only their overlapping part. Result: 2.03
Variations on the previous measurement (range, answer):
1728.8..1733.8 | 2.04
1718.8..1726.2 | 1.93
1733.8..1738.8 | 2.11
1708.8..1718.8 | 2.09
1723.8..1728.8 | 1.95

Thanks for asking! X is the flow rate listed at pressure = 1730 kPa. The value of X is 2.026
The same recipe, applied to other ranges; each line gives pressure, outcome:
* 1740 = 2.175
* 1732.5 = 2.057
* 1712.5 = 2.098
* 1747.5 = 2.387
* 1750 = 2.4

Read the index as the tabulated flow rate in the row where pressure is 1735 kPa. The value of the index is 2.069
